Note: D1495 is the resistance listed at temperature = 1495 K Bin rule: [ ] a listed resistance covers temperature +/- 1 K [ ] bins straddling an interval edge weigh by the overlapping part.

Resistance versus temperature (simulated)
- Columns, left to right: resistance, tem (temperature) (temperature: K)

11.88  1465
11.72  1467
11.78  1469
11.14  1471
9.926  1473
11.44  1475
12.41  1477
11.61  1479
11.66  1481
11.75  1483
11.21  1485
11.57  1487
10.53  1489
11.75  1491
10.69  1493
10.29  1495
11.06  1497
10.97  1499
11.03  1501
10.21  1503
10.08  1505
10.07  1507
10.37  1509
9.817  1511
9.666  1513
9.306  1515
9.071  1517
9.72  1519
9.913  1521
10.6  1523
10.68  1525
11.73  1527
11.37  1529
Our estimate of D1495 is 10.29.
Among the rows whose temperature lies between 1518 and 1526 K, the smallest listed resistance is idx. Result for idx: 9.72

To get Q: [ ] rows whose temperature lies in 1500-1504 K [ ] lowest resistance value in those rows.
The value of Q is 10.21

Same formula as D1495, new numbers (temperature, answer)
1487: 11.57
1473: 9.926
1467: 11.72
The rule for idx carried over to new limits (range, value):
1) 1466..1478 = 9.926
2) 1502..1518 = 9.071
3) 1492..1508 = 10.07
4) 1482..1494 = 10.53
